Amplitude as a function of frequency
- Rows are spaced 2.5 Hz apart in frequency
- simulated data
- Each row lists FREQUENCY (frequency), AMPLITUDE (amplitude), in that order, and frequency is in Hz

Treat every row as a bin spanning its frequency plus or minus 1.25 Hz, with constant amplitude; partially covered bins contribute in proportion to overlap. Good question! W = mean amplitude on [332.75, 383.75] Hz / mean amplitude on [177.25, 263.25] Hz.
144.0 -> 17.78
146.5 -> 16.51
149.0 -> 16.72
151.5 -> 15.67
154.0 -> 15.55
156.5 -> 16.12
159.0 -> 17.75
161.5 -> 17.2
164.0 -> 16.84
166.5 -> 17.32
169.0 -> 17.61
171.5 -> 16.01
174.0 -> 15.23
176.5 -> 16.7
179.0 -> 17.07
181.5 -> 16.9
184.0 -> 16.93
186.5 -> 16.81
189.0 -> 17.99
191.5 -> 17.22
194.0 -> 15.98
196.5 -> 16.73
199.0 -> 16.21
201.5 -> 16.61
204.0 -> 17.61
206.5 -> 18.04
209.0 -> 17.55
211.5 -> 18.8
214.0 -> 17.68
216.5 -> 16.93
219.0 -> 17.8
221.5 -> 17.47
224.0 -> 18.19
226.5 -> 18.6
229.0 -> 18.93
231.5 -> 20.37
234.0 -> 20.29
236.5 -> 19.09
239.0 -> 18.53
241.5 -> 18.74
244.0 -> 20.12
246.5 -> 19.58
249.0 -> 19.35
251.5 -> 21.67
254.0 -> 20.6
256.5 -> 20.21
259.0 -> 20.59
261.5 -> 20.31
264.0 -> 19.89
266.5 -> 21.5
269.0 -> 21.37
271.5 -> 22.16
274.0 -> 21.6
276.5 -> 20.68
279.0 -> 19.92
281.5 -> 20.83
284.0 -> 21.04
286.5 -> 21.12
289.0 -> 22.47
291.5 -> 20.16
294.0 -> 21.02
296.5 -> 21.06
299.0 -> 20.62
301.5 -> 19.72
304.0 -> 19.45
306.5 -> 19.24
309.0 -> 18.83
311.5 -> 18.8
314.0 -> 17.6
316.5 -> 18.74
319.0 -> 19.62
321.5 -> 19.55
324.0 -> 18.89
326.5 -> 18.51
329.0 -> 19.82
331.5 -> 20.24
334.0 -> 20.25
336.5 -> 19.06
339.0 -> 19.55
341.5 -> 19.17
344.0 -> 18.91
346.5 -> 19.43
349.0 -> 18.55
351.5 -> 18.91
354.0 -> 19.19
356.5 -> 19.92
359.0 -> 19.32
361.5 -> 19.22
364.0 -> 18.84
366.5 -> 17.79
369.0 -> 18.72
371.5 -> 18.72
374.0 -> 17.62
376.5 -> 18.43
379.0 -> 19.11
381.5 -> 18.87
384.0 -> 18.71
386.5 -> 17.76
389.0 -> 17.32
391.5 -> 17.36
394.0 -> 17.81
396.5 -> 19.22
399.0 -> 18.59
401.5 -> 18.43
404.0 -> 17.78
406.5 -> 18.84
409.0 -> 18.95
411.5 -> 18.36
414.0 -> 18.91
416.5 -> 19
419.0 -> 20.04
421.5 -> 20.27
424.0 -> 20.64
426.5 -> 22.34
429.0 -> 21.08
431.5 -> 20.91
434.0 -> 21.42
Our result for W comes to 1.0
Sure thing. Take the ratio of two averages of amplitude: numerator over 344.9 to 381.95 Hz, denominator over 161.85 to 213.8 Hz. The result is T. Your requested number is 1.11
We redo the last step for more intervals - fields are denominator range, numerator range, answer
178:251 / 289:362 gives 1.08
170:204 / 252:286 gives 1.25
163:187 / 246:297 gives 1.24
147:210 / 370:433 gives 1.13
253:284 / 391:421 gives 0.90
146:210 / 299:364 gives 1.14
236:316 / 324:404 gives 0.93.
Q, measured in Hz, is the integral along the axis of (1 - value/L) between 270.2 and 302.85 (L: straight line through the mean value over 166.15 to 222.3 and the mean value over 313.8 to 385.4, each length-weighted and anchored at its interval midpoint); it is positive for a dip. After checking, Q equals -4.86 Hz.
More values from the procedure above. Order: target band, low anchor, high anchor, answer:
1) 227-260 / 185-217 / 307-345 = -3.53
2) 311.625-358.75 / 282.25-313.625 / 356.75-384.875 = 0.57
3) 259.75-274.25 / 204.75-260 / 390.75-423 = -1.61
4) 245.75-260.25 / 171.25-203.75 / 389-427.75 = -2.47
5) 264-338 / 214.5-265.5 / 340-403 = -4.30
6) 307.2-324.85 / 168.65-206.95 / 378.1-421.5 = -0.98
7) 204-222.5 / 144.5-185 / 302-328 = -0.38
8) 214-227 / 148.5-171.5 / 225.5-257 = 0.82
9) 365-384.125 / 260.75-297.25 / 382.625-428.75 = 0.95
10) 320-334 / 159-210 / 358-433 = -0.89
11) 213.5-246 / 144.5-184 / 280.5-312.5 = -0.41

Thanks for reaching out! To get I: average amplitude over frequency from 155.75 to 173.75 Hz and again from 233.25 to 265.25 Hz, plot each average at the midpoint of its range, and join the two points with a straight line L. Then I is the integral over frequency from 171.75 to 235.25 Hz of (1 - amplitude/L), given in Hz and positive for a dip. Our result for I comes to 2.7 Hz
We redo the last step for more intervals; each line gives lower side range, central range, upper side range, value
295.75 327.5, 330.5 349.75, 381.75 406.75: -0.53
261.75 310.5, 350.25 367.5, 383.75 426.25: 0.41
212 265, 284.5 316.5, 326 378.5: -1.37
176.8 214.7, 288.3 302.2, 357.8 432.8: -2.11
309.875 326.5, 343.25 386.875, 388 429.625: 0.40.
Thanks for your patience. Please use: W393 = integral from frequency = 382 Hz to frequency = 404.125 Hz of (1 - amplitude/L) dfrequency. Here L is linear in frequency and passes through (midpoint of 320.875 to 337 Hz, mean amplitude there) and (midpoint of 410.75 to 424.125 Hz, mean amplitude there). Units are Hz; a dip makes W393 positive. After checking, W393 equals 1.52 Hz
